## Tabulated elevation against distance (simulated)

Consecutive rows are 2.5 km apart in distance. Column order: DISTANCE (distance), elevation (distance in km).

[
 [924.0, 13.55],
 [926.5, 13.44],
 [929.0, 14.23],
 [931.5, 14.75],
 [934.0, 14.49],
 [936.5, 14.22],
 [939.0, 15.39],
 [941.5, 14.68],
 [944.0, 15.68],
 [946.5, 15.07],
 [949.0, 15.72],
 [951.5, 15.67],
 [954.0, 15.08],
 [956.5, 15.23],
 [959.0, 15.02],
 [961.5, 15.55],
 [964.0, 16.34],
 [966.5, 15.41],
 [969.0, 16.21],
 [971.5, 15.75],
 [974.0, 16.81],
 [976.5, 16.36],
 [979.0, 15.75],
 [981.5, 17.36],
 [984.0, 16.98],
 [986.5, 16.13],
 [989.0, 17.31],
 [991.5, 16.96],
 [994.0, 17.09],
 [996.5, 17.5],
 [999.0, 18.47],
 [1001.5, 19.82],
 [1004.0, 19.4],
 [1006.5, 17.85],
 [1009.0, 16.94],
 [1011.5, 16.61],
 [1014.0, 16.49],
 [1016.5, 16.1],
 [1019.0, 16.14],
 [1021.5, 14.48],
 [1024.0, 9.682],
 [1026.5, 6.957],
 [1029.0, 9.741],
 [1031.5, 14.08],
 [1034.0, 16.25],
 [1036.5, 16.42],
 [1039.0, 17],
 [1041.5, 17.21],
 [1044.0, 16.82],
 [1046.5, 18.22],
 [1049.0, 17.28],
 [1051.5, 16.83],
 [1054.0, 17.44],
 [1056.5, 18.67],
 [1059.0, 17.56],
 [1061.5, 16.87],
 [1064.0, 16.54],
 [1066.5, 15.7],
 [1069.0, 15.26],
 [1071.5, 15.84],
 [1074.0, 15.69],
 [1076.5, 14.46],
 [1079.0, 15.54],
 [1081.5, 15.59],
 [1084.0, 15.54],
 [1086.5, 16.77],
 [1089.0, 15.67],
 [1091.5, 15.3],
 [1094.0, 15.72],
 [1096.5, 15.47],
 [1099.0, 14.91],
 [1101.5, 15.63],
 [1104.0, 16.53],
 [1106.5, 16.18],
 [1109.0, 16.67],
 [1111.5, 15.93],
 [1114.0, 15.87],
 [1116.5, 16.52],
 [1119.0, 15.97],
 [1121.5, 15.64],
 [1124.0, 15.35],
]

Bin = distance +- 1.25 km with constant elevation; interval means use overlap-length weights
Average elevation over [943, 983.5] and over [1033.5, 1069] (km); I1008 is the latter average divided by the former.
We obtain 1.1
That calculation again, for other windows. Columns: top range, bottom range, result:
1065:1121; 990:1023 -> 0.92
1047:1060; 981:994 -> 1.04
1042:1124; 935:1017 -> 0.99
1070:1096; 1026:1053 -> 1.01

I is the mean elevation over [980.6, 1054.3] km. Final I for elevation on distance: 16.2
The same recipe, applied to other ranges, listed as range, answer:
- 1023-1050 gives 14.5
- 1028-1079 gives 16.2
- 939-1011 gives 16.5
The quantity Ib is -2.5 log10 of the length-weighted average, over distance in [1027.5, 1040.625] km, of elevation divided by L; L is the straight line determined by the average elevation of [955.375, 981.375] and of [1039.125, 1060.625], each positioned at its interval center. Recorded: 0.17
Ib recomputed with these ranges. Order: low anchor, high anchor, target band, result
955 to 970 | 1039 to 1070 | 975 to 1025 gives -0.03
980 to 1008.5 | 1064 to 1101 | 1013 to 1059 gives 0.09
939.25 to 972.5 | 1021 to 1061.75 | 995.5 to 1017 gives -0.15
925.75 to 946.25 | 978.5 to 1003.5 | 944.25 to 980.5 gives 0.02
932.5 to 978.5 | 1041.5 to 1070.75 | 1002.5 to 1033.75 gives 0.12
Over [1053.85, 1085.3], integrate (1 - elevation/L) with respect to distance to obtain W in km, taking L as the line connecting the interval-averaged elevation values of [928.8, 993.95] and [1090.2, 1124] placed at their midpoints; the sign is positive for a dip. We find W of -0.7 km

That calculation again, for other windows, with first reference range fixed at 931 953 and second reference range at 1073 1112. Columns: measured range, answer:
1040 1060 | -2.52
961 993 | -2.46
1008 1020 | -0.83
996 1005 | -2.09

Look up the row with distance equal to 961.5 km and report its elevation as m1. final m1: 15.55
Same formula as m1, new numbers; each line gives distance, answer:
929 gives 14.23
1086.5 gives 16.77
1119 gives 15.97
